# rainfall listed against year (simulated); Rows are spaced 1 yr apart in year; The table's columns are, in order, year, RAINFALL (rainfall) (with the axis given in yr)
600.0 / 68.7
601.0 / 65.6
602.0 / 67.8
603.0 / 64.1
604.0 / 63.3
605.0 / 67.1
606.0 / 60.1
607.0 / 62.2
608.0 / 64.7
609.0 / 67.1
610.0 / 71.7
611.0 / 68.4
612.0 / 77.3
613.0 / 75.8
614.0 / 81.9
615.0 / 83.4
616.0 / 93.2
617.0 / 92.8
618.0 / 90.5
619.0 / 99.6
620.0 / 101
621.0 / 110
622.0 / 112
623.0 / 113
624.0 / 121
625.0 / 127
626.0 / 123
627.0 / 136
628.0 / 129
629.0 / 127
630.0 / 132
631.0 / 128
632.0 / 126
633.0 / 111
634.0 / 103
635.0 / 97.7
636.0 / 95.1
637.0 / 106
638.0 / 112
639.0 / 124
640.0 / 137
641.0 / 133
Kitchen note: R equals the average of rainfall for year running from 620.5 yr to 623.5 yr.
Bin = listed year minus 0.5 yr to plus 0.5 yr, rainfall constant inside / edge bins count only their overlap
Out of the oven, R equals 112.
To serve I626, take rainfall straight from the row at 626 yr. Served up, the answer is 123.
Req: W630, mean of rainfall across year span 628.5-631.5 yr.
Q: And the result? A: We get 129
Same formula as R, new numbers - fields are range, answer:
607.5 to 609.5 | 65.9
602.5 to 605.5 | 64.8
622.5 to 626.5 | 121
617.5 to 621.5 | 100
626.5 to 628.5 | 132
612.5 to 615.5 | 80.4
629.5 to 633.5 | 124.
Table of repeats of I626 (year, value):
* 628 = 129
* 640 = 137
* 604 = 63.3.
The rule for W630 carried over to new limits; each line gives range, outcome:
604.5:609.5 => 64.2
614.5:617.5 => 89.8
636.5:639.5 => 114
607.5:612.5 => 69.8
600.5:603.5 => 65.8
